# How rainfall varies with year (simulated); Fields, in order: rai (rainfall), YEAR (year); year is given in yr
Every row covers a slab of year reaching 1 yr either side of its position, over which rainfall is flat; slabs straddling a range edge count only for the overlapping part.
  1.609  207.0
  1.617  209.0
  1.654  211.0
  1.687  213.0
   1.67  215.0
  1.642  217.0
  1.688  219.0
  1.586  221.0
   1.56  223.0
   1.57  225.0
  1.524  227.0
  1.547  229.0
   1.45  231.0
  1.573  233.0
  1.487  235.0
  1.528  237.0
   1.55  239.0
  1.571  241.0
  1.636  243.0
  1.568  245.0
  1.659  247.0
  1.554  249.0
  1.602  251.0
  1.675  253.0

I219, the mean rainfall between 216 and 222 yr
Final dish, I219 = 1.64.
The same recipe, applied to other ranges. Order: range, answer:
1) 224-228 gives 1.55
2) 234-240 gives 1.52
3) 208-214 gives 1.65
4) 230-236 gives 1.5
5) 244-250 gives 1.59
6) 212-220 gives 1.67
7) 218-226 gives 1.6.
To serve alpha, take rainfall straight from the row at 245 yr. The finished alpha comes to 1.568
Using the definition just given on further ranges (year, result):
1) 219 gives 1.688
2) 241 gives 1.571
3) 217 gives 1.642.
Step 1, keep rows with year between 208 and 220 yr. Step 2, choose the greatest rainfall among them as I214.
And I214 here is 1.688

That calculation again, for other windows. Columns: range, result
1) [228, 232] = 1.547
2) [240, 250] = 1.659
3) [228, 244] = 1.636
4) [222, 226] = 1.57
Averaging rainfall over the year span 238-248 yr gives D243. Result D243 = 1.6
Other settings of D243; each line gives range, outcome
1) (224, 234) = 1.53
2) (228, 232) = 1.5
